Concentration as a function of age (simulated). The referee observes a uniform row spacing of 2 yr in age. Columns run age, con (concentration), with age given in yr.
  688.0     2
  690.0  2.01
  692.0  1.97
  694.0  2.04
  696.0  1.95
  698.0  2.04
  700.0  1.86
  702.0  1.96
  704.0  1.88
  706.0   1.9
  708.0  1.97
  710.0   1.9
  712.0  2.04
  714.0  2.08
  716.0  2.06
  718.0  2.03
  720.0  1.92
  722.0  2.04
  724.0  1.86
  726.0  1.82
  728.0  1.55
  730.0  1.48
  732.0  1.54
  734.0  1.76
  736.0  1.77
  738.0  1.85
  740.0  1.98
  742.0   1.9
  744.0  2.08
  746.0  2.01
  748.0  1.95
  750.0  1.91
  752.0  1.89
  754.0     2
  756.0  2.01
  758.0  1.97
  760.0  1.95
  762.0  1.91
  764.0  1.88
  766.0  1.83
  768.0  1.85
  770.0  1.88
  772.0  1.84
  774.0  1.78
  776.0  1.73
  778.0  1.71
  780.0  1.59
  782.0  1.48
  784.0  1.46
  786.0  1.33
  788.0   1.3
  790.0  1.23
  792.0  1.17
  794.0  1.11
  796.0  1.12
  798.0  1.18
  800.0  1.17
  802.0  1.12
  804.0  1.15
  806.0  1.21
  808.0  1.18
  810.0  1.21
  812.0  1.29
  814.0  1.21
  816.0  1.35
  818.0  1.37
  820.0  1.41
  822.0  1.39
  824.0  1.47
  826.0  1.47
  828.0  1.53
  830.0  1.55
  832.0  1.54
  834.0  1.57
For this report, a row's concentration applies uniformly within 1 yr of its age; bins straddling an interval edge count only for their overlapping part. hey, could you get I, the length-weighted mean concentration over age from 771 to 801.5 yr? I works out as 1.41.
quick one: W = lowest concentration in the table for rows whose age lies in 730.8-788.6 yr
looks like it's 1.3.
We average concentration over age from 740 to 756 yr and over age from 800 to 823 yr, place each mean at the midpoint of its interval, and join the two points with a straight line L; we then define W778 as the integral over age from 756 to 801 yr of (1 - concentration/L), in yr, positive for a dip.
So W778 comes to 1.79 yr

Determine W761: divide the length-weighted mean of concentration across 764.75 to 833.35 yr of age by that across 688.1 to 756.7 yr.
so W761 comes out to 0.74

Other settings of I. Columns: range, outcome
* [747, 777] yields 1.89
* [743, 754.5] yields 1.97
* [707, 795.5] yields 1.78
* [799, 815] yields 1.19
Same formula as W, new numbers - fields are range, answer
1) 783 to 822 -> 1.11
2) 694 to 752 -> 1.48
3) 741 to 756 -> 1.89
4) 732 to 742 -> 1.54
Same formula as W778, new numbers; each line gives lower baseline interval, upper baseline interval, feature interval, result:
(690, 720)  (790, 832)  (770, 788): -1.4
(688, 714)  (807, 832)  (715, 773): -4.4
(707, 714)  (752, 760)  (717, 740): 2.2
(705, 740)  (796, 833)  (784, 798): 2.2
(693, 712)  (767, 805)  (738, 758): -3.6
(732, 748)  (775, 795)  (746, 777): -4.5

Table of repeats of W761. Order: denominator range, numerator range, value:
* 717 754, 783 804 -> 0.65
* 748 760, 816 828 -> 0.73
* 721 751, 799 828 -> 0.71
